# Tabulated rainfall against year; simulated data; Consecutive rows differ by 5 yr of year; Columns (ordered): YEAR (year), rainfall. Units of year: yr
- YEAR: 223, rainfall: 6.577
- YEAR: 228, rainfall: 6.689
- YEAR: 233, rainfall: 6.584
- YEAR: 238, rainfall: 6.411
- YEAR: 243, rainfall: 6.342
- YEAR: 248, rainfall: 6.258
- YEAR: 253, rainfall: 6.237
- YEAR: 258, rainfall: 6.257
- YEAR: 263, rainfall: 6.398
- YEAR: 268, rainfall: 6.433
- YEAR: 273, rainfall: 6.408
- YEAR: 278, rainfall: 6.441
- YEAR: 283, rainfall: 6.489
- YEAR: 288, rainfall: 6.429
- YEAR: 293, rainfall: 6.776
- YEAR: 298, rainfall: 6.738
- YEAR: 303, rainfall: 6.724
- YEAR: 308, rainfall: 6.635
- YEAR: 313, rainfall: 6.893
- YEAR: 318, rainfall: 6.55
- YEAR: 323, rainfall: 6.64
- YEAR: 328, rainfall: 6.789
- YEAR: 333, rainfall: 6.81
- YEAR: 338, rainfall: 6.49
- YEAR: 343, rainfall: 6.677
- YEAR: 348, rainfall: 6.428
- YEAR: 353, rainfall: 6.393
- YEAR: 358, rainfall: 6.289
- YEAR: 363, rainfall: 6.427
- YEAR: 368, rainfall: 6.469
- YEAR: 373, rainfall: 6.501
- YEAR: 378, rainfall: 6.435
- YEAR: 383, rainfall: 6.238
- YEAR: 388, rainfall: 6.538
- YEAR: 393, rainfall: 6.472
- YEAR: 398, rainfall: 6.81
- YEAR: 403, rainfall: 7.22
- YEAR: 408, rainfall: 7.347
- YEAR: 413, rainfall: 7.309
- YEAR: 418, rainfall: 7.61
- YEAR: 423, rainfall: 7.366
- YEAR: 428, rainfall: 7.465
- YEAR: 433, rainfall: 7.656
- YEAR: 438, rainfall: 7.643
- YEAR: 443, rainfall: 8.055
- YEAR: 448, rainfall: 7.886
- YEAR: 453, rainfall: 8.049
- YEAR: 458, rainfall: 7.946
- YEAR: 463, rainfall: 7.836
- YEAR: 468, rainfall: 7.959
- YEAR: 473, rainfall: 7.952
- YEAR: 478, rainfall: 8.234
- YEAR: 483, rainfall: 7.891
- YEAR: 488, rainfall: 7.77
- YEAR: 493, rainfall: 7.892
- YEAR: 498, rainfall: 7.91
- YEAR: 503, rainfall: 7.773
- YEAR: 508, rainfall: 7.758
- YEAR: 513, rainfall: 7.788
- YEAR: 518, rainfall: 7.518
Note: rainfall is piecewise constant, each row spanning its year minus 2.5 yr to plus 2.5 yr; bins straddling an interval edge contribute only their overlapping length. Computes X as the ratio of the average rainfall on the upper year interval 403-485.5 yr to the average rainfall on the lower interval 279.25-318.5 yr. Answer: 1.16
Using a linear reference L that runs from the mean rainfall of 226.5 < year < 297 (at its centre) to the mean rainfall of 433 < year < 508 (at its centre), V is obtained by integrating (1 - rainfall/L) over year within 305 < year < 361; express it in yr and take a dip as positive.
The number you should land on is 2.7 yr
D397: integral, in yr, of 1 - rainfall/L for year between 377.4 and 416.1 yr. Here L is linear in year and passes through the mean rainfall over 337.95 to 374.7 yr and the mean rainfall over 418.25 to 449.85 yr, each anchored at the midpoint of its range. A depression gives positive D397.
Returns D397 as 1.5 yr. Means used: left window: 6.46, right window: 7.67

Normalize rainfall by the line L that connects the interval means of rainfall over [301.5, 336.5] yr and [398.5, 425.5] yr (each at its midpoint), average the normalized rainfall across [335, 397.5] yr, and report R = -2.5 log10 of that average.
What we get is 0.091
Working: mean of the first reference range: 6.71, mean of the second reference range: 7.33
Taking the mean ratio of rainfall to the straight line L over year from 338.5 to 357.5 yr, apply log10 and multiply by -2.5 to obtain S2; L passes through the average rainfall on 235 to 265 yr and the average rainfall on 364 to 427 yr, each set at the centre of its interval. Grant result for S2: 0.03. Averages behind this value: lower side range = 6.32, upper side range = 6.86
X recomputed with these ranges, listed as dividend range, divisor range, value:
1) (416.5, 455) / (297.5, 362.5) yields 1.17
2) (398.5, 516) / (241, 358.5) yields 1.19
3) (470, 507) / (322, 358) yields 1.20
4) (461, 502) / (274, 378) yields 1.21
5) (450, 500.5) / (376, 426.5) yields 1.14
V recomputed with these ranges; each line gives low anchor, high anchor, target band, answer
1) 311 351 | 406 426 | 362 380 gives 1.4 yr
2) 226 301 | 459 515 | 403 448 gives -0.3 yr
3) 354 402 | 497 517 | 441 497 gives -4.2 yr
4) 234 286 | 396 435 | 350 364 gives 1.2 yr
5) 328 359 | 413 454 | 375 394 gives 1.7 yr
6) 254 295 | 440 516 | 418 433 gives 0.1 yr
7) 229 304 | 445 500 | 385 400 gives 1.6 yr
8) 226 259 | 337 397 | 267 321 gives -1.5 yr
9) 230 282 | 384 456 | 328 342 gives 0.4 yr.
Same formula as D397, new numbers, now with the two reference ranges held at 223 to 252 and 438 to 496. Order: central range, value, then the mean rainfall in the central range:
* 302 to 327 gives 0.9 yr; 6.69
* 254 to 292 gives 1.5 yr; 6.42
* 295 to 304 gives 0.2 yr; 6.73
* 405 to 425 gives 0.5 yr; 7.4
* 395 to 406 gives 0.7 yr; 7.01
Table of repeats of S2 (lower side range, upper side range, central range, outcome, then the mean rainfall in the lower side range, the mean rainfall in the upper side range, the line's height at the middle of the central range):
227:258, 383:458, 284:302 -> 0.005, 6.39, 7.37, 6.67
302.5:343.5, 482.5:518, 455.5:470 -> -0.049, 6.69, 7.8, 7.57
